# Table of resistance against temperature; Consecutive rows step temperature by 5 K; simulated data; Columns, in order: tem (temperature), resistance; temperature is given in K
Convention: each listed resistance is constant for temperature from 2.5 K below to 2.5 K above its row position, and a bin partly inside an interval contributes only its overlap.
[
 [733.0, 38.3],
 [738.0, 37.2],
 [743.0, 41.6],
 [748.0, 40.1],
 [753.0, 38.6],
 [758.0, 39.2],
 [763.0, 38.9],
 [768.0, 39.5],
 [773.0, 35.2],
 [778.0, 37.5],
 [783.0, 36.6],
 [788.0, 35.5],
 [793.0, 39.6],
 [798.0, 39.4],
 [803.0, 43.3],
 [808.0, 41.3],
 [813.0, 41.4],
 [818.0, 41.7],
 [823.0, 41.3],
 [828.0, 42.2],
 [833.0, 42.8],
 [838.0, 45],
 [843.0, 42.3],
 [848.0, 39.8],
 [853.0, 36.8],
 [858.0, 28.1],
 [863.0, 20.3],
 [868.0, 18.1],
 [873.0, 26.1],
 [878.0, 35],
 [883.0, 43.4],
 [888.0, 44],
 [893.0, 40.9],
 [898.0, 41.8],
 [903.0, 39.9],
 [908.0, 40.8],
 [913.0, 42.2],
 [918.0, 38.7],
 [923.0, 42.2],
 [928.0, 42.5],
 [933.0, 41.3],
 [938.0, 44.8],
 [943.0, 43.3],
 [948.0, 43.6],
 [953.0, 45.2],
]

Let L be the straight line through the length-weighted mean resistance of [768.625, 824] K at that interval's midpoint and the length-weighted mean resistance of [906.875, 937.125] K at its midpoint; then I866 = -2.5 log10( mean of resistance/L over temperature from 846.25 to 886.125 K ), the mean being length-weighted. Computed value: 0.29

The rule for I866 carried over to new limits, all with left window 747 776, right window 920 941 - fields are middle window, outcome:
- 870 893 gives 0.12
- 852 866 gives 0.44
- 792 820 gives -0.04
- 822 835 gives -0.05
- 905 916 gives 0.02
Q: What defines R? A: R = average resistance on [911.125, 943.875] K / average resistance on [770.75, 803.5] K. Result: 1.11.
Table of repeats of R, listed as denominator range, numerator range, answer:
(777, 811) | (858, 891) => 0.79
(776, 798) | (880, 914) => 1.11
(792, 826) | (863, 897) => 0.82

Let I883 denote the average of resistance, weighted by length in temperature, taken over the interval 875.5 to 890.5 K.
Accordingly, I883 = 40.8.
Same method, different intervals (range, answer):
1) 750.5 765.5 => 38.9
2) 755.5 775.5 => 38.2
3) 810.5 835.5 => 41.9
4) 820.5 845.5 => 42.7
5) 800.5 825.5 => 41.8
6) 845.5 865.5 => 31.2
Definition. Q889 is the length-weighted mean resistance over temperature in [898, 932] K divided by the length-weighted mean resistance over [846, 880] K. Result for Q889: 1.42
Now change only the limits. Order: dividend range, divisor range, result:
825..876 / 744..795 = 0.90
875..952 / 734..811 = 1.07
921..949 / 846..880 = 1.48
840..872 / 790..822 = 0.75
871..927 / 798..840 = 0.94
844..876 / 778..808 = 0.74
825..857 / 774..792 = 1.11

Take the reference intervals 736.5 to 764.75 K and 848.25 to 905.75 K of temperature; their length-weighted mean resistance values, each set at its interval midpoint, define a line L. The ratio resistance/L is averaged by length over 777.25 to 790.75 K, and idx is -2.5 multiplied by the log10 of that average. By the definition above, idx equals 0.05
